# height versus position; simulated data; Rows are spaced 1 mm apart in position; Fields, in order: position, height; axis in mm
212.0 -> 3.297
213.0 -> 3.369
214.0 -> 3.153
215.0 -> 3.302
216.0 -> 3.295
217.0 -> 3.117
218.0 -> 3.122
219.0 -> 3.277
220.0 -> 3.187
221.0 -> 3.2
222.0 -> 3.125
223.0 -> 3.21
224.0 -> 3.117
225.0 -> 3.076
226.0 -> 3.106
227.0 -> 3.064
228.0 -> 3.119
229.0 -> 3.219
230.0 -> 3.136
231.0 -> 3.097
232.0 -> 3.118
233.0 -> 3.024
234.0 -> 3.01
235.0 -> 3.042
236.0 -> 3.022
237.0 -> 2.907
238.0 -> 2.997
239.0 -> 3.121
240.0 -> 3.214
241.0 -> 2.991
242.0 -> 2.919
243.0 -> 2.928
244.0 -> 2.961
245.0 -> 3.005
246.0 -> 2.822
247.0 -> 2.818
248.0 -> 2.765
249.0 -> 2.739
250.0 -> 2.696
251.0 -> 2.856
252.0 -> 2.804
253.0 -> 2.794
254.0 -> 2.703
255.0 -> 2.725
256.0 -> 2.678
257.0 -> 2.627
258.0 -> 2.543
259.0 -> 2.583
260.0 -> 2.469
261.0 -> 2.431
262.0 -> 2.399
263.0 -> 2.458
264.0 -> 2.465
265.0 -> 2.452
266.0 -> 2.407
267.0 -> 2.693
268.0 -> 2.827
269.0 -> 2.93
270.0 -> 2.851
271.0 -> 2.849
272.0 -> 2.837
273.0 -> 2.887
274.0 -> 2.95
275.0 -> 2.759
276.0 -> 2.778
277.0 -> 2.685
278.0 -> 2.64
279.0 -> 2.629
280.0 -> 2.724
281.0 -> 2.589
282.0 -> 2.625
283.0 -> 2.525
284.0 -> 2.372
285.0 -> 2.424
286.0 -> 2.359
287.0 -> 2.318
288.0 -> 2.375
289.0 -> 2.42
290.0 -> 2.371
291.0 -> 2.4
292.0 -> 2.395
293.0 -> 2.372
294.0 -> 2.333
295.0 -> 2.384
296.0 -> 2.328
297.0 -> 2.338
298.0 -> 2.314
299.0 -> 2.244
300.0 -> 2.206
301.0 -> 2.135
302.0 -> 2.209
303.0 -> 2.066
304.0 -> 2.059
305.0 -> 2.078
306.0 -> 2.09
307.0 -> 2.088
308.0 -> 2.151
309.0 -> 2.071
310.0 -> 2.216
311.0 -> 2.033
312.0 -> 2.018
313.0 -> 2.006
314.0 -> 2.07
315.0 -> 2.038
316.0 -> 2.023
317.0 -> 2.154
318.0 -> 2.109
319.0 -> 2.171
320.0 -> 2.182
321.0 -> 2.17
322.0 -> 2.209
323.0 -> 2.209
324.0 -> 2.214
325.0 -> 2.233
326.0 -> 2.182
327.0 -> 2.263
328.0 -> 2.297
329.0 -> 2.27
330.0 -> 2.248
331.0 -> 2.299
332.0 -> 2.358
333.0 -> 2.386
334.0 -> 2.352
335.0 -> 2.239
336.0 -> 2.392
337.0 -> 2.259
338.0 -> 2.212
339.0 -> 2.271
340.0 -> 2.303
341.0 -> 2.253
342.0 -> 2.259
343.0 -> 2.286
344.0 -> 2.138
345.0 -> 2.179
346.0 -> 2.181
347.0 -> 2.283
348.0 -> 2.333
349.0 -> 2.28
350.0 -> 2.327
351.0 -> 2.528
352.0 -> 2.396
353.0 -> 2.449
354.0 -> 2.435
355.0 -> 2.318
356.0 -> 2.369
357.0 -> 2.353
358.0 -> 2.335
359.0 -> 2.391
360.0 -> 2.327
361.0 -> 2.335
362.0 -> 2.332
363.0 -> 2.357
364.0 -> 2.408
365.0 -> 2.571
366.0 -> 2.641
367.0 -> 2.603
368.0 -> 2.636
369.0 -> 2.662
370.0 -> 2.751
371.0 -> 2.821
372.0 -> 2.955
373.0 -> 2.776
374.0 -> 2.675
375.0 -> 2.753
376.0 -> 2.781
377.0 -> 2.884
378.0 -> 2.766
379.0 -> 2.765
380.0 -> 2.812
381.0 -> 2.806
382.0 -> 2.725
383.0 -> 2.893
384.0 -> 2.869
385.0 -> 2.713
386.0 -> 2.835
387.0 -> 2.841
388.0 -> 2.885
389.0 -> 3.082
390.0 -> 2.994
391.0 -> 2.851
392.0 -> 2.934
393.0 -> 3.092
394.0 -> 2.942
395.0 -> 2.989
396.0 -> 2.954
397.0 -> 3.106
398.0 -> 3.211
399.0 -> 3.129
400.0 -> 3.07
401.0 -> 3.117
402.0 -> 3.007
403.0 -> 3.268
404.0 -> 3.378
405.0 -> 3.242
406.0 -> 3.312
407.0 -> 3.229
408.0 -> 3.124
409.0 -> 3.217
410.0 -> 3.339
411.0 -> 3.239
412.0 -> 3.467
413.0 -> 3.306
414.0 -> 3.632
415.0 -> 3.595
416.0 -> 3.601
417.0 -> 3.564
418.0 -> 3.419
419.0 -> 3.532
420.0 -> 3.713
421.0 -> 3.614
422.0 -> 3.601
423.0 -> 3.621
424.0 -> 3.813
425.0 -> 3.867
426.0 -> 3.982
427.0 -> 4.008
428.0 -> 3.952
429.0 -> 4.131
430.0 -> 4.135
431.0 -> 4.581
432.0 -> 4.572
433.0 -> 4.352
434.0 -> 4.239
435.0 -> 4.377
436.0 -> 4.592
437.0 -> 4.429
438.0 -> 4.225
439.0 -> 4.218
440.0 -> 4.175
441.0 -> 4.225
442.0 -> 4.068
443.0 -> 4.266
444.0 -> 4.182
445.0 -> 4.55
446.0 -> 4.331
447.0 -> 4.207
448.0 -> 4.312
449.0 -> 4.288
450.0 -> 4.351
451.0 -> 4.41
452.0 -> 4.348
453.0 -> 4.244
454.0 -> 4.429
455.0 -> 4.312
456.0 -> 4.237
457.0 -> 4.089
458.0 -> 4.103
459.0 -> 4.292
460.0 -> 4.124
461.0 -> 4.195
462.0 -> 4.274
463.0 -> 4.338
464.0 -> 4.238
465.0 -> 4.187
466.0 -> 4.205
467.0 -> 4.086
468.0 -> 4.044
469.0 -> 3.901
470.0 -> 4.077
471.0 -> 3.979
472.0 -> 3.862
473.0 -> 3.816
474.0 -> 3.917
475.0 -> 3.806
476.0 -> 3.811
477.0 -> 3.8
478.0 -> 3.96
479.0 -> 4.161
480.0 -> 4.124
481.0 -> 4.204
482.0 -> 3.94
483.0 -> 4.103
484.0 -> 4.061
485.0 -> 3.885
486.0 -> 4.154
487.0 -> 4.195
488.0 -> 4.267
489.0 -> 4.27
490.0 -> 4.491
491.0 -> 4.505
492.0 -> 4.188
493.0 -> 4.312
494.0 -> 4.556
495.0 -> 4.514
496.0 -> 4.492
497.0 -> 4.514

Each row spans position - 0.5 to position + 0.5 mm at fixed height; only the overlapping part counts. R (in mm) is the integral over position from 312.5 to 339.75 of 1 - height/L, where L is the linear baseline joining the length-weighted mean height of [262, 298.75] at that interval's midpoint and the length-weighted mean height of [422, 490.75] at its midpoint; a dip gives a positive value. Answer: 6.9 mm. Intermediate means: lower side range 2.55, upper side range 4.16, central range 2.22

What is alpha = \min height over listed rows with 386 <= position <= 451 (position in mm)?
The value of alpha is 2.835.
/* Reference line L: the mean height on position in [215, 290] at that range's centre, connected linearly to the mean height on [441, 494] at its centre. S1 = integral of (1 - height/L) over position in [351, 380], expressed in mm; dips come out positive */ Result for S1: 7.9 mm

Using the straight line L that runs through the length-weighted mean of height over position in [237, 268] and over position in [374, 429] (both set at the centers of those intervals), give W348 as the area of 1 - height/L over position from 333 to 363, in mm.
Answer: 7.18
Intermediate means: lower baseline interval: 2.74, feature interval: 2.32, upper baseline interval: 3.22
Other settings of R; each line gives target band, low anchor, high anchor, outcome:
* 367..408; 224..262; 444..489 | 8.50 mm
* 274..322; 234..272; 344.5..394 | 7.28 mm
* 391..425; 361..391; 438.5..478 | -0.21 mm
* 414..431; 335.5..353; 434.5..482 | -0.91 mm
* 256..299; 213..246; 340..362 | 3.76 mm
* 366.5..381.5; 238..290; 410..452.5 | 3.37 mm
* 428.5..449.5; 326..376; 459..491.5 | -4.12 mm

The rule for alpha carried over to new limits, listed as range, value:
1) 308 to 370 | 2.006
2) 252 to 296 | 2.318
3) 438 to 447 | 4.068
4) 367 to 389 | 2.603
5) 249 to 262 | 2.399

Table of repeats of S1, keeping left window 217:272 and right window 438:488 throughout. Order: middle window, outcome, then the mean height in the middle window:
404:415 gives 1.5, 3.33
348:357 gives 2.9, 2.38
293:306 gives 4.0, 2.22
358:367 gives 2.9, 2.43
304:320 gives 5.8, 2.09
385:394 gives 1.9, 2.93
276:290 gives 2.6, 2.52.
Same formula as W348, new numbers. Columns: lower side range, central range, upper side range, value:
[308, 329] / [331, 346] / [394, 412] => 0.7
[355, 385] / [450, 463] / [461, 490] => -1.5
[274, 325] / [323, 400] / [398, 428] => 9.9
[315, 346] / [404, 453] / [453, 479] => -4.7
